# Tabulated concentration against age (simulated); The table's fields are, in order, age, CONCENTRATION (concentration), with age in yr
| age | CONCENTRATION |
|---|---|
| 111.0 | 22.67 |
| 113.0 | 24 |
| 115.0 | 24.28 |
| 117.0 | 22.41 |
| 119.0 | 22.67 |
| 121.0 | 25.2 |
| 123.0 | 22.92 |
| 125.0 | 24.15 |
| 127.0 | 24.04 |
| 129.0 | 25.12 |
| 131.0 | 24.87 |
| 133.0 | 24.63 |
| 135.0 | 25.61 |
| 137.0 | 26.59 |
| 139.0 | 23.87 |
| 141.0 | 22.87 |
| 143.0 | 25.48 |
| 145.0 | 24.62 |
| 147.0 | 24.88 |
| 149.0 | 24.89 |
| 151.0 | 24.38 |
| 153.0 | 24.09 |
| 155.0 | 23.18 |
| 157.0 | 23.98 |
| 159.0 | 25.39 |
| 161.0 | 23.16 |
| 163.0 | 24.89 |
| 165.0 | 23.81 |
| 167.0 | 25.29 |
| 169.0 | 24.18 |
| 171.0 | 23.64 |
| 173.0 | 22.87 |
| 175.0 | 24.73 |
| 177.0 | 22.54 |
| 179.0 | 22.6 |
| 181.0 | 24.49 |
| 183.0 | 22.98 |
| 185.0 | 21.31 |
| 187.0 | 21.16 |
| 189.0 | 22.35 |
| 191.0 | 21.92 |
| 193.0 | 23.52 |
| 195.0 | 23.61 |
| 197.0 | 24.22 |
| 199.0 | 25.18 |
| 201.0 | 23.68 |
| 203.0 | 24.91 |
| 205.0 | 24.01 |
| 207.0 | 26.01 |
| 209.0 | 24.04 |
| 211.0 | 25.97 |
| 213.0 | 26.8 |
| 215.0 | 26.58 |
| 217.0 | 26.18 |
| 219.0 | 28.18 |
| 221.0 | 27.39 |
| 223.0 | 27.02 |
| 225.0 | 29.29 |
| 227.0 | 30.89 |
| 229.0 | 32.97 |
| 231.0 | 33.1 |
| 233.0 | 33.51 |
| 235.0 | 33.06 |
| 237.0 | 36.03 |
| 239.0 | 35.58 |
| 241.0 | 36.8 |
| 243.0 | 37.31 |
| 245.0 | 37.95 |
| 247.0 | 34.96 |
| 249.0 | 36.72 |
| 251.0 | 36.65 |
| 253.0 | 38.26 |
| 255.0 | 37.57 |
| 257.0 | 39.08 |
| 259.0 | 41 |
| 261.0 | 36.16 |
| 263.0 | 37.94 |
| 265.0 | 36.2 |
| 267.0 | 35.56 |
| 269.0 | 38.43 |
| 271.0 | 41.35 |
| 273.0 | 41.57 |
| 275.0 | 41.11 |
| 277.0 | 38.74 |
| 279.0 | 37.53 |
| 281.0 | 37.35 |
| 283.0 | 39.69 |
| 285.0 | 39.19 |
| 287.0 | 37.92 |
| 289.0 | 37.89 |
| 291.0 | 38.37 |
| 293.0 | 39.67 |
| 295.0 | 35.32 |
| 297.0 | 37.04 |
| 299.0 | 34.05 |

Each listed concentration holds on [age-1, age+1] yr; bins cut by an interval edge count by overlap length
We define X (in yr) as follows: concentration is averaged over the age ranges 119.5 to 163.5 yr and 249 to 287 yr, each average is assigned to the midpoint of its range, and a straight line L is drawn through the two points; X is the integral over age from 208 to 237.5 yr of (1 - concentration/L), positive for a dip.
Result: 3.7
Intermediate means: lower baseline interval 24.5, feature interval 29.3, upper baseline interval 38.5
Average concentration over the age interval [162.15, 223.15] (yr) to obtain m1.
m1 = 24.4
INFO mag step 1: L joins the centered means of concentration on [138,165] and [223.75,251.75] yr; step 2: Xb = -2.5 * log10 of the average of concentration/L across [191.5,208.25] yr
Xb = 0.23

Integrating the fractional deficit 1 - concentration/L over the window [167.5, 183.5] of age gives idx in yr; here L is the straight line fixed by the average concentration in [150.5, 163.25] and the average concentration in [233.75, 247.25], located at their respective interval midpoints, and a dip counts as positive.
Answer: 1.9 yr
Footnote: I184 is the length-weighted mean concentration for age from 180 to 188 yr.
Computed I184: 22.5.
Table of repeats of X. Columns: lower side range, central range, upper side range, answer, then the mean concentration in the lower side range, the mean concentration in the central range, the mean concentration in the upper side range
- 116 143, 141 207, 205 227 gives 4.5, 24.3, 23.8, 26.8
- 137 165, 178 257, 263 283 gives 8.4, 24.3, 29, 38.7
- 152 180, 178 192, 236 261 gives 2.4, 23.9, 22.4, 37.3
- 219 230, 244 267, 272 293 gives -2.0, 29.4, 37.4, 39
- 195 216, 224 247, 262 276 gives -1.9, 25.1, 34.3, 38.9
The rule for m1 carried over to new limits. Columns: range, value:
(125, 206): 24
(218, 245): 32.6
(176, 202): 23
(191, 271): 31.6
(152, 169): 24.2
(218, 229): 29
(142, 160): 24.5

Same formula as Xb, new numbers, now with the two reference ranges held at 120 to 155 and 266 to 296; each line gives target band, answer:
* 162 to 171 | 0.12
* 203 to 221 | 0.22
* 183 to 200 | 0.29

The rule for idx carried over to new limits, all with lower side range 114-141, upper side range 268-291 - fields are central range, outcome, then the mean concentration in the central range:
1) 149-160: 1.1 yr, 24.3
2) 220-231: 1.3 yr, 29.8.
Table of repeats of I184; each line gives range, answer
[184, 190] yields 21.6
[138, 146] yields 24.2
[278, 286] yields 38.4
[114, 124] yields 23.5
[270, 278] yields 40.7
